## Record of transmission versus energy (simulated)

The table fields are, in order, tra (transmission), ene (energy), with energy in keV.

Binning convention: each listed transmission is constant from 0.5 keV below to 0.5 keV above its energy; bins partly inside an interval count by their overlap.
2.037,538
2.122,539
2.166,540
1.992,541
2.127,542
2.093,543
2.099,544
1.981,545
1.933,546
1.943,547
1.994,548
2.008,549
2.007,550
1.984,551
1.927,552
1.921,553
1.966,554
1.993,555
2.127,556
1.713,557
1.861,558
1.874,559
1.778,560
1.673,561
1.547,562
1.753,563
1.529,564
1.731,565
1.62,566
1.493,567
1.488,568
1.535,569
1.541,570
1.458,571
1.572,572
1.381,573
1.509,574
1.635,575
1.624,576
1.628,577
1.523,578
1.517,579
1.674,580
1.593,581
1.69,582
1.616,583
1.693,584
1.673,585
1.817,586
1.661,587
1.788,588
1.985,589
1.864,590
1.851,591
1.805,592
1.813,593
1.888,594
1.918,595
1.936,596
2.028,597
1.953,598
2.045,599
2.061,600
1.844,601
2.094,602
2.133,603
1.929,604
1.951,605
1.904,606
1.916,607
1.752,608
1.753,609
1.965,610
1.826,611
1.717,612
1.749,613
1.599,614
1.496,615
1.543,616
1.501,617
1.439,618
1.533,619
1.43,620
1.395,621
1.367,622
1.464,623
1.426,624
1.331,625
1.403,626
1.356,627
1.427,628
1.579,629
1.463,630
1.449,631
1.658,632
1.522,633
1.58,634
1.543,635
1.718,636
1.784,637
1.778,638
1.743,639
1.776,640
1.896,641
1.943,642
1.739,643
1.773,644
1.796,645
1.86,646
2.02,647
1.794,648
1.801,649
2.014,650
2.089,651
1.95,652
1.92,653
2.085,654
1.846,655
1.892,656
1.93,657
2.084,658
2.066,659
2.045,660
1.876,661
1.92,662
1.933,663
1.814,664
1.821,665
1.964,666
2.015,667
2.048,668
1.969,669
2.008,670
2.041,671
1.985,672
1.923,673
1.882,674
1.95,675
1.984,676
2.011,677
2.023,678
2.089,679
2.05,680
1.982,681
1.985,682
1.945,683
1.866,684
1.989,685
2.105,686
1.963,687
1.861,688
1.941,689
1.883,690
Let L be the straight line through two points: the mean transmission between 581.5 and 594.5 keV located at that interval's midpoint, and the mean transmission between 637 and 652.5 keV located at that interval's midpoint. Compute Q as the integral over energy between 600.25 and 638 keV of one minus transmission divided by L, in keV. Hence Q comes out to 3.78 keV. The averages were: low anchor 1.78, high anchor 1.86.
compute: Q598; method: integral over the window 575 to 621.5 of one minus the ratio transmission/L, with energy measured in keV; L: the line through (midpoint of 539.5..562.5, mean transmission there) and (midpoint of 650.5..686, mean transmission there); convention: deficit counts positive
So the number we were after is 4.6 keV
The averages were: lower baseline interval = 1.94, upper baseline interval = 1.97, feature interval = 1.76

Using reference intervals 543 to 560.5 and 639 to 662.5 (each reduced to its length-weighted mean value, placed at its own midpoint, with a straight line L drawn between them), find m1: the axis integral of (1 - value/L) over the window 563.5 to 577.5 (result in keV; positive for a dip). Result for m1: 2.8 keV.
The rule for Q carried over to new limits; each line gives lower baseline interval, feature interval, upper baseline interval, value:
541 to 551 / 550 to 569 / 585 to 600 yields 1.95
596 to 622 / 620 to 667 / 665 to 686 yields 3.39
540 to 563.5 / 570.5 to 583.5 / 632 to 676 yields 2.36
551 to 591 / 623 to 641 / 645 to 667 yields 2.92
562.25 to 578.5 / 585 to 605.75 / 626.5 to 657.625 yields -3.52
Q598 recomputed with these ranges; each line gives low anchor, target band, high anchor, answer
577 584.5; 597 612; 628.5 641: -2.81 keV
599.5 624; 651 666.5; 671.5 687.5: -0.38 keV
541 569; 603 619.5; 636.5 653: 1.09 keV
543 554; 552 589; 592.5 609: 5.40 keV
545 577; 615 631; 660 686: 3.62 keV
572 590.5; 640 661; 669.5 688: -0.36 keV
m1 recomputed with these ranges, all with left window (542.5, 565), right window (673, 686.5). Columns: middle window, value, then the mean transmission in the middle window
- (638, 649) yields 0.7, 1.83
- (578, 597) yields 1.5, 1.77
